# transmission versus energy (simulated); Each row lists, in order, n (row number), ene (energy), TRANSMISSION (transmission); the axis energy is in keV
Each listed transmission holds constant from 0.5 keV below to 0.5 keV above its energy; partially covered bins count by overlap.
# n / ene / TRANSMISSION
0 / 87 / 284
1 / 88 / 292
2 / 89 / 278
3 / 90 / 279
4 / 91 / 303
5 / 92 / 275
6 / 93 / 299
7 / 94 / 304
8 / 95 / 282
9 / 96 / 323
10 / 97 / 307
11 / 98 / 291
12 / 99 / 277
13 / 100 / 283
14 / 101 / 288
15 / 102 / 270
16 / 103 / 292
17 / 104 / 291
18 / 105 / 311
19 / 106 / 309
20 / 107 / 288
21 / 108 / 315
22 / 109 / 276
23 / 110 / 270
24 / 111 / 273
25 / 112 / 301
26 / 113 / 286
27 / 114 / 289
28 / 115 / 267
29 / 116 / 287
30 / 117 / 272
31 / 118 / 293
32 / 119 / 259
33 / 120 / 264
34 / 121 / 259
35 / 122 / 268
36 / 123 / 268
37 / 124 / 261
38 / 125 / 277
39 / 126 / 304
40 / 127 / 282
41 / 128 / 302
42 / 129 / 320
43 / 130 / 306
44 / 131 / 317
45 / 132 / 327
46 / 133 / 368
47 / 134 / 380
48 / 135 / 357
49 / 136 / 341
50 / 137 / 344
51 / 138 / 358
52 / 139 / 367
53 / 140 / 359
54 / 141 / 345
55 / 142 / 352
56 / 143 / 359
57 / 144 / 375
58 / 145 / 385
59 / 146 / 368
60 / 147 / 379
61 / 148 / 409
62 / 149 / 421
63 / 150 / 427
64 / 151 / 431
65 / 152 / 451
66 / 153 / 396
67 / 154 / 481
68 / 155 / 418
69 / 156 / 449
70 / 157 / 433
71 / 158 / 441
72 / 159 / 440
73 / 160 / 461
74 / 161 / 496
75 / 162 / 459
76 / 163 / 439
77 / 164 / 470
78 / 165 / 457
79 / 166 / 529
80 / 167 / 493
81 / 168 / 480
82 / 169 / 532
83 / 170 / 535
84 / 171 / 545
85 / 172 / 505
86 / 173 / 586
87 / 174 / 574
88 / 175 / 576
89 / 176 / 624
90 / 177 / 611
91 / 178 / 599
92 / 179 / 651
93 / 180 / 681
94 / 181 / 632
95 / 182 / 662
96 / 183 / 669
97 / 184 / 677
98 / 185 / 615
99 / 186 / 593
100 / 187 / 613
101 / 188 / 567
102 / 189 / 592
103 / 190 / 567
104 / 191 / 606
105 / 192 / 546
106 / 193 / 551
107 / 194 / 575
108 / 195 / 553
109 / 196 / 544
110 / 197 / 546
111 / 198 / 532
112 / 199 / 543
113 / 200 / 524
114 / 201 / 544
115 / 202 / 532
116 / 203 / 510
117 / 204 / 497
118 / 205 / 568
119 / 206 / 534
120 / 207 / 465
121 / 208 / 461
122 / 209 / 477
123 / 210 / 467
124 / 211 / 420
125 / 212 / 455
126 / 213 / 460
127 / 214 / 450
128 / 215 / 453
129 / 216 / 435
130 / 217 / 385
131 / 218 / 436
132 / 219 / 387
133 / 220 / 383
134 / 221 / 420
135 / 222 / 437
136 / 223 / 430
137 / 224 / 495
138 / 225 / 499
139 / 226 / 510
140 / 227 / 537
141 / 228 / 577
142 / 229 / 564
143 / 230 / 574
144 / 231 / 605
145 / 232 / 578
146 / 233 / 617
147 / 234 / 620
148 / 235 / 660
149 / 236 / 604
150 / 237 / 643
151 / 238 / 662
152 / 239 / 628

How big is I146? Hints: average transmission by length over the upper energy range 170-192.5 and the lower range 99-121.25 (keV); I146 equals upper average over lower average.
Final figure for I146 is 2.12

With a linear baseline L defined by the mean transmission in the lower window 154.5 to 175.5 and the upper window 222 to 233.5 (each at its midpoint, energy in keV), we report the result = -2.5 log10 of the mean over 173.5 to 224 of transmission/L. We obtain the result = -0.03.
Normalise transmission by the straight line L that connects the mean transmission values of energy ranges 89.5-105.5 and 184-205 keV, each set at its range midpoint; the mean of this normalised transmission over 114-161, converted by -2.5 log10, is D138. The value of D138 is 0.15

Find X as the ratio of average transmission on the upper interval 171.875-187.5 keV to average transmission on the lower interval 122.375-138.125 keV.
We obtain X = 1.95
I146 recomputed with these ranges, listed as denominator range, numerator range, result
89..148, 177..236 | 1.74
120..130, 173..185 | 2.23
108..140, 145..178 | 1.58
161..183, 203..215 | 0.86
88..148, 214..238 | 1.68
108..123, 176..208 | 2.08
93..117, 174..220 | 1.86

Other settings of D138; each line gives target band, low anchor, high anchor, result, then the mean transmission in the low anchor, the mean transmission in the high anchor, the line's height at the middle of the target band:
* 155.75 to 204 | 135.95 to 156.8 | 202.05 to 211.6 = -0.22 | 393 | 490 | 447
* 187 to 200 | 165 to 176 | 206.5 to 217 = -0.15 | 536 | 451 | 489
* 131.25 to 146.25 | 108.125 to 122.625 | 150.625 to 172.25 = 0.05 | 277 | 470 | 375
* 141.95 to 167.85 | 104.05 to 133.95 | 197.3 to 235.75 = -0.17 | 292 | 502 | 369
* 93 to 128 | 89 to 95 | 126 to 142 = 0.09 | 290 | 338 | 311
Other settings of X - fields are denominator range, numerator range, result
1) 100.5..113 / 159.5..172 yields 1.70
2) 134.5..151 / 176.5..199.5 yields 1.60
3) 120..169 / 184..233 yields 1.34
